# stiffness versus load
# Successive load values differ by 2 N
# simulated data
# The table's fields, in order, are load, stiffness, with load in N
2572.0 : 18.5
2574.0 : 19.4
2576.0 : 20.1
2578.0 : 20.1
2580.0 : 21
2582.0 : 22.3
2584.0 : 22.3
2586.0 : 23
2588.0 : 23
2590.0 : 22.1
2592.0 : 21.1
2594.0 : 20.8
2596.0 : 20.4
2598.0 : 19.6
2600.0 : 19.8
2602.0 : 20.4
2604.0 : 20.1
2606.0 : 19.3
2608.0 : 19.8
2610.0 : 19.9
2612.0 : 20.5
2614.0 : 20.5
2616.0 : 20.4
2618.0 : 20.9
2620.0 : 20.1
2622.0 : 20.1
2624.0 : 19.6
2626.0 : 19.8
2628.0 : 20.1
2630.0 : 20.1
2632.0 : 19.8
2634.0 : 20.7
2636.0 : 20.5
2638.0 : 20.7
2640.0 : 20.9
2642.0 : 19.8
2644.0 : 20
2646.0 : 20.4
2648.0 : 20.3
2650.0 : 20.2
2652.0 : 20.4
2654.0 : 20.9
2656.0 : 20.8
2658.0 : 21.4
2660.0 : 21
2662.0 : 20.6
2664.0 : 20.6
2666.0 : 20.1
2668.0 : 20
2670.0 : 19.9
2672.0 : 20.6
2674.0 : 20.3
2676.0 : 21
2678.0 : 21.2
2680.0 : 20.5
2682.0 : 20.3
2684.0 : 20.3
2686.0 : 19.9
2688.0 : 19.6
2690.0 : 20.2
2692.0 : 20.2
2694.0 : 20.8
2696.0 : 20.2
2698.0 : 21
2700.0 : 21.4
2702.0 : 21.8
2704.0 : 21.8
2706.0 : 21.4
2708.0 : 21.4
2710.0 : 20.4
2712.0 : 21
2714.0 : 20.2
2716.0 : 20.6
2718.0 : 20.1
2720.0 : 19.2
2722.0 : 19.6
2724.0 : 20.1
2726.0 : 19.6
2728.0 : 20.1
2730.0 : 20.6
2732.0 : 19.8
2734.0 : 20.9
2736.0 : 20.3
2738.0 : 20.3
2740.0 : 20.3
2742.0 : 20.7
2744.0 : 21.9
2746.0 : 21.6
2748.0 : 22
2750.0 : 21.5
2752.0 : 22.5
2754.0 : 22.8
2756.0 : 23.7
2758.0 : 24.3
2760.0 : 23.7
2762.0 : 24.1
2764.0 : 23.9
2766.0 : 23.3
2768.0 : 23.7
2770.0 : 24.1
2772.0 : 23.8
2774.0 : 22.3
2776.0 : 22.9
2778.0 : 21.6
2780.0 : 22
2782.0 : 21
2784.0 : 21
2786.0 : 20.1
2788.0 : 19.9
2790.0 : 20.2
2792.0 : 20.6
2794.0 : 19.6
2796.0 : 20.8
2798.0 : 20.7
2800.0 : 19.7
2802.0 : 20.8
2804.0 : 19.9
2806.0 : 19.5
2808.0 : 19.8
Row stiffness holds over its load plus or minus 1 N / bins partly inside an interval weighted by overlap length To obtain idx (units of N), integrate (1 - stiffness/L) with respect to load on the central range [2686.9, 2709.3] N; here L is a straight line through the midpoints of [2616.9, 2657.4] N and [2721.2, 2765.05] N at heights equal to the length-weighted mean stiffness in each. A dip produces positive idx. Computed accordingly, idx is 0.17 N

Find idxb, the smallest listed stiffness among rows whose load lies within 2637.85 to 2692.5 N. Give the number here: 19.6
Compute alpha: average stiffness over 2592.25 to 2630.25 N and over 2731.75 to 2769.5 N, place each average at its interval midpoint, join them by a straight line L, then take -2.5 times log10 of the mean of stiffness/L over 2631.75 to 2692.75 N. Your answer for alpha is 0.02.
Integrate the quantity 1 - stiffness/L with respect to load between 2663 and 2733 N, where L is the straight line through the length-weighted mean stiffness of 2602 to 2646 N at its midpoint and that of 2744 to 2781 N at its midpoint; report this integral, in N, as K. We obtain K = 3.9 N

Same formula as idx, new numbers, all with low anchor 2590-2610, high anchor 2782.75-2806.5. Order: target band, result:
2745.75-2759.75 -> -1.72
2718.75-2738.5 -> 0.20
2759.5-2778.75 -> -2.95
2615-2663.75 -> -0.39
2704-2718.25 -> -0.42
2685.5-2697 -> 0.05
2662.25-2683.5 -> -0.22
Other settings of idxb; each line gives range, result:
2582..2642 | 19.3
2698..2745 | 19.2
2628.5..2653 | 19.8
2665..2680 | 19.9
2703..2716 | 20.2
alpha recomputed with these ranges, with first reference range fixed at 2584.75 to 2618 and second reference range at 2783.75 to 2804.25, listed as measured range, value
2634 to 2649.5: 0.01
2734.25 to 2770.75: -0.10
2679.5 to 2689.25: 0.02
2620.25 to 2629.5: 0.04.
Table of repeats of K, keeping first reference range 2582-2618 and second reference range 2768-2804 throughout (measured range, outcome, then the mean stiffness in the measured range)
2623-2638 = 0.5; 20.1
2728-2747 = 0.4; 20.7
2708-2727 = 0.9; 20.2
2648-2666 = 0.2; 20.7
